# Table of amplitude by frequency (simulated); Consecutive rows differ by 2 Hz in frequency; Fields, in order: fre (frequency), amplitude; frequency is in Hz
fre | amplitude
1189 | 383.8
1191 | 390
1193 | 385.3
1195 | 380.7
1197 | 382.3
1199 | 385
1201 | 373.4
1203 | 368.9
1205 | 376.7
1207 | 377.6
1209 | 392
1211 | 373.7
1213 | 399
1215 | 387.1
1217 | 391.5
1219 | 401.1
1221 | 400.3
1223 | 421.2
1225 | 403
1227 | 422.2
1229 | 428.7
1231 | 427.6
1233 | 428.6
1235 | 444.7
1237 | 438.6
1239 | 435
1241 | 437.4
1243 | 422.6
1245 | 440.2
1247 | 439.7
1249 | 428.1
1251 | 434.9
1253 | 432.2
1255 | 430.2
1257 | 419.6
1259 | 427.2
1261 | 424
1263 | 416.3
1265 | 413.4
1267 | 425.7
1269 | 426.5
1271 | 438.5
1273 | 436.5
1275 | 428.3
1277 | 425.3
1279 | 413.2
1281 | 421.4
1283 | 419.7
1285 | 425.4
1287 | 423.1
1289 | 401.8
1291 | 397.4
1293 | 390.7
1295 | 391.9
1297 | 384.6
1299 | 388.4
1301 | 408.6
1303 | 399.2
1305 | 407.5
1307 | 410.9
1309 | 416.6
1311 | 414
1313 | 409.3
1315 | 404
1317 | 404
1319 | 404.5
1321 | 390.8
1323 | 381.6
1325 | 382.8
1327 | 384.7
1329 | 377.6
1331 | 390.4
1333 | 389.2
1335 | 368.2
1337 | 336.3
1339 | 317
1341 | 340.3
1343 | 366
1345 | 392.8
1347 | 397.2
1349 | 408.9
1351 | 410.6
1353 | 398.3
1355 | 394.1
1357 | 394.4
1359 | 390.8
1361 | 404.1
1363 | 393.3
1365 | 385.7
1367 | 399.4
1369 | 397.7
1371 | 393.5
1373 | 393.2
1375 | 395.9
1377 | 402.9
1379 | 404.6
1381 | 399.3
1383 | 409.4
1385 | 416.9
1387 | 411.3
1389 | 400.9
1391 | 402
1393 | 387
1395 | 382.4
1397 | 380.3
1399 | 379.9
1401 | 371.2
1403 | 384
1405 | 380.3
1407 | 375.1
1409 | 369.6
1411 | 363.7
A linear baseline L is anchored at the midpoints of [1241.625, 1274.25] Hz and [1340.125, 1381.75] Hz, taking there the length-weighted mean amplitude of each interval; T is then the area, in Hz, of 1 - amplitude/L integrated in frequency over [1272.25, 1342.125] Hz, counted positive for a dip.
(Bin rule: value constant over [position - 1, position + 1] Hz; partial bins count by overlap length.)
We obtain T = 2.6 Hz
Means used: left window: 429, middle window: 397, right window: 394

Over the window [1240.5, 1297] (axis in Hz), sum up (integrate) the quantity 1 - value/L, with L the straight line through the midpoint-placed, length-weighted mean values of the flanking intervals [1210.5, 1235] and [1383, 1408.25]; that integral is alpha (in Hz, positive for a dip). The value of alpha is -2.5 Hz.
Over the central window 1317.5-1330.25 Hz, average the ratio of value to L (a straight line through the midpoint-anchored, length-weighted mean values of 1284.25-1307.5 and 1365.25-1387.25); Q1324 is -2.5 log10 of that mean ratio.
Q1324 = 0.039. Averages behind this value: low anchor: 402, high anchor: 401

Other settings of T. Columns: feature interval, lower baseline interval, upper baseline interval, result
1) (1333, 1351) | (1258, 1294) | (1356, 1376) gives 1.4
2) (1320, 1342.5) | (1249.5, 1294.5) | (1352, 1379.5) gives 2.0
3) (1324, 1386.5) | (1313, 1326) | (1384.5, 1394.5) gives 1.6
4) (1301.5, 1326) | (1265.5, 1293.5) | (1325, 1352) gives -0.5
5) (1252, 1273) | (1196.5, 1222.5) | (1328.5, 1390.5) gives -2.1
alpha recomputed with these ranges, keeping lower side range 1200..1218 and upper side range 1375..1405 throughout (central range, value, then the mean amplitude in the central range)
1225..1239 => -1.7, 430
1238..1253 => -1.9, 434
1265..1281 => -1.6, 426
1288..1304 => -0.3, 395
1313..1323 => -0.3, 400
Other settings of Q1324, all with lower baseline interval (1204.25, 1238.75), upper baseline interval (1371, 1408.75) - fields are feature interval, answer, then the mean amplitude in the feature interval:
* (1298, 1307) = 0.00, 402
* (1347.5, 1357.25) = -0.02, 402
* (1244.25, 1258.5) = -0.07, 432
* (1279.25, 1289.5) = -0.04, 419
